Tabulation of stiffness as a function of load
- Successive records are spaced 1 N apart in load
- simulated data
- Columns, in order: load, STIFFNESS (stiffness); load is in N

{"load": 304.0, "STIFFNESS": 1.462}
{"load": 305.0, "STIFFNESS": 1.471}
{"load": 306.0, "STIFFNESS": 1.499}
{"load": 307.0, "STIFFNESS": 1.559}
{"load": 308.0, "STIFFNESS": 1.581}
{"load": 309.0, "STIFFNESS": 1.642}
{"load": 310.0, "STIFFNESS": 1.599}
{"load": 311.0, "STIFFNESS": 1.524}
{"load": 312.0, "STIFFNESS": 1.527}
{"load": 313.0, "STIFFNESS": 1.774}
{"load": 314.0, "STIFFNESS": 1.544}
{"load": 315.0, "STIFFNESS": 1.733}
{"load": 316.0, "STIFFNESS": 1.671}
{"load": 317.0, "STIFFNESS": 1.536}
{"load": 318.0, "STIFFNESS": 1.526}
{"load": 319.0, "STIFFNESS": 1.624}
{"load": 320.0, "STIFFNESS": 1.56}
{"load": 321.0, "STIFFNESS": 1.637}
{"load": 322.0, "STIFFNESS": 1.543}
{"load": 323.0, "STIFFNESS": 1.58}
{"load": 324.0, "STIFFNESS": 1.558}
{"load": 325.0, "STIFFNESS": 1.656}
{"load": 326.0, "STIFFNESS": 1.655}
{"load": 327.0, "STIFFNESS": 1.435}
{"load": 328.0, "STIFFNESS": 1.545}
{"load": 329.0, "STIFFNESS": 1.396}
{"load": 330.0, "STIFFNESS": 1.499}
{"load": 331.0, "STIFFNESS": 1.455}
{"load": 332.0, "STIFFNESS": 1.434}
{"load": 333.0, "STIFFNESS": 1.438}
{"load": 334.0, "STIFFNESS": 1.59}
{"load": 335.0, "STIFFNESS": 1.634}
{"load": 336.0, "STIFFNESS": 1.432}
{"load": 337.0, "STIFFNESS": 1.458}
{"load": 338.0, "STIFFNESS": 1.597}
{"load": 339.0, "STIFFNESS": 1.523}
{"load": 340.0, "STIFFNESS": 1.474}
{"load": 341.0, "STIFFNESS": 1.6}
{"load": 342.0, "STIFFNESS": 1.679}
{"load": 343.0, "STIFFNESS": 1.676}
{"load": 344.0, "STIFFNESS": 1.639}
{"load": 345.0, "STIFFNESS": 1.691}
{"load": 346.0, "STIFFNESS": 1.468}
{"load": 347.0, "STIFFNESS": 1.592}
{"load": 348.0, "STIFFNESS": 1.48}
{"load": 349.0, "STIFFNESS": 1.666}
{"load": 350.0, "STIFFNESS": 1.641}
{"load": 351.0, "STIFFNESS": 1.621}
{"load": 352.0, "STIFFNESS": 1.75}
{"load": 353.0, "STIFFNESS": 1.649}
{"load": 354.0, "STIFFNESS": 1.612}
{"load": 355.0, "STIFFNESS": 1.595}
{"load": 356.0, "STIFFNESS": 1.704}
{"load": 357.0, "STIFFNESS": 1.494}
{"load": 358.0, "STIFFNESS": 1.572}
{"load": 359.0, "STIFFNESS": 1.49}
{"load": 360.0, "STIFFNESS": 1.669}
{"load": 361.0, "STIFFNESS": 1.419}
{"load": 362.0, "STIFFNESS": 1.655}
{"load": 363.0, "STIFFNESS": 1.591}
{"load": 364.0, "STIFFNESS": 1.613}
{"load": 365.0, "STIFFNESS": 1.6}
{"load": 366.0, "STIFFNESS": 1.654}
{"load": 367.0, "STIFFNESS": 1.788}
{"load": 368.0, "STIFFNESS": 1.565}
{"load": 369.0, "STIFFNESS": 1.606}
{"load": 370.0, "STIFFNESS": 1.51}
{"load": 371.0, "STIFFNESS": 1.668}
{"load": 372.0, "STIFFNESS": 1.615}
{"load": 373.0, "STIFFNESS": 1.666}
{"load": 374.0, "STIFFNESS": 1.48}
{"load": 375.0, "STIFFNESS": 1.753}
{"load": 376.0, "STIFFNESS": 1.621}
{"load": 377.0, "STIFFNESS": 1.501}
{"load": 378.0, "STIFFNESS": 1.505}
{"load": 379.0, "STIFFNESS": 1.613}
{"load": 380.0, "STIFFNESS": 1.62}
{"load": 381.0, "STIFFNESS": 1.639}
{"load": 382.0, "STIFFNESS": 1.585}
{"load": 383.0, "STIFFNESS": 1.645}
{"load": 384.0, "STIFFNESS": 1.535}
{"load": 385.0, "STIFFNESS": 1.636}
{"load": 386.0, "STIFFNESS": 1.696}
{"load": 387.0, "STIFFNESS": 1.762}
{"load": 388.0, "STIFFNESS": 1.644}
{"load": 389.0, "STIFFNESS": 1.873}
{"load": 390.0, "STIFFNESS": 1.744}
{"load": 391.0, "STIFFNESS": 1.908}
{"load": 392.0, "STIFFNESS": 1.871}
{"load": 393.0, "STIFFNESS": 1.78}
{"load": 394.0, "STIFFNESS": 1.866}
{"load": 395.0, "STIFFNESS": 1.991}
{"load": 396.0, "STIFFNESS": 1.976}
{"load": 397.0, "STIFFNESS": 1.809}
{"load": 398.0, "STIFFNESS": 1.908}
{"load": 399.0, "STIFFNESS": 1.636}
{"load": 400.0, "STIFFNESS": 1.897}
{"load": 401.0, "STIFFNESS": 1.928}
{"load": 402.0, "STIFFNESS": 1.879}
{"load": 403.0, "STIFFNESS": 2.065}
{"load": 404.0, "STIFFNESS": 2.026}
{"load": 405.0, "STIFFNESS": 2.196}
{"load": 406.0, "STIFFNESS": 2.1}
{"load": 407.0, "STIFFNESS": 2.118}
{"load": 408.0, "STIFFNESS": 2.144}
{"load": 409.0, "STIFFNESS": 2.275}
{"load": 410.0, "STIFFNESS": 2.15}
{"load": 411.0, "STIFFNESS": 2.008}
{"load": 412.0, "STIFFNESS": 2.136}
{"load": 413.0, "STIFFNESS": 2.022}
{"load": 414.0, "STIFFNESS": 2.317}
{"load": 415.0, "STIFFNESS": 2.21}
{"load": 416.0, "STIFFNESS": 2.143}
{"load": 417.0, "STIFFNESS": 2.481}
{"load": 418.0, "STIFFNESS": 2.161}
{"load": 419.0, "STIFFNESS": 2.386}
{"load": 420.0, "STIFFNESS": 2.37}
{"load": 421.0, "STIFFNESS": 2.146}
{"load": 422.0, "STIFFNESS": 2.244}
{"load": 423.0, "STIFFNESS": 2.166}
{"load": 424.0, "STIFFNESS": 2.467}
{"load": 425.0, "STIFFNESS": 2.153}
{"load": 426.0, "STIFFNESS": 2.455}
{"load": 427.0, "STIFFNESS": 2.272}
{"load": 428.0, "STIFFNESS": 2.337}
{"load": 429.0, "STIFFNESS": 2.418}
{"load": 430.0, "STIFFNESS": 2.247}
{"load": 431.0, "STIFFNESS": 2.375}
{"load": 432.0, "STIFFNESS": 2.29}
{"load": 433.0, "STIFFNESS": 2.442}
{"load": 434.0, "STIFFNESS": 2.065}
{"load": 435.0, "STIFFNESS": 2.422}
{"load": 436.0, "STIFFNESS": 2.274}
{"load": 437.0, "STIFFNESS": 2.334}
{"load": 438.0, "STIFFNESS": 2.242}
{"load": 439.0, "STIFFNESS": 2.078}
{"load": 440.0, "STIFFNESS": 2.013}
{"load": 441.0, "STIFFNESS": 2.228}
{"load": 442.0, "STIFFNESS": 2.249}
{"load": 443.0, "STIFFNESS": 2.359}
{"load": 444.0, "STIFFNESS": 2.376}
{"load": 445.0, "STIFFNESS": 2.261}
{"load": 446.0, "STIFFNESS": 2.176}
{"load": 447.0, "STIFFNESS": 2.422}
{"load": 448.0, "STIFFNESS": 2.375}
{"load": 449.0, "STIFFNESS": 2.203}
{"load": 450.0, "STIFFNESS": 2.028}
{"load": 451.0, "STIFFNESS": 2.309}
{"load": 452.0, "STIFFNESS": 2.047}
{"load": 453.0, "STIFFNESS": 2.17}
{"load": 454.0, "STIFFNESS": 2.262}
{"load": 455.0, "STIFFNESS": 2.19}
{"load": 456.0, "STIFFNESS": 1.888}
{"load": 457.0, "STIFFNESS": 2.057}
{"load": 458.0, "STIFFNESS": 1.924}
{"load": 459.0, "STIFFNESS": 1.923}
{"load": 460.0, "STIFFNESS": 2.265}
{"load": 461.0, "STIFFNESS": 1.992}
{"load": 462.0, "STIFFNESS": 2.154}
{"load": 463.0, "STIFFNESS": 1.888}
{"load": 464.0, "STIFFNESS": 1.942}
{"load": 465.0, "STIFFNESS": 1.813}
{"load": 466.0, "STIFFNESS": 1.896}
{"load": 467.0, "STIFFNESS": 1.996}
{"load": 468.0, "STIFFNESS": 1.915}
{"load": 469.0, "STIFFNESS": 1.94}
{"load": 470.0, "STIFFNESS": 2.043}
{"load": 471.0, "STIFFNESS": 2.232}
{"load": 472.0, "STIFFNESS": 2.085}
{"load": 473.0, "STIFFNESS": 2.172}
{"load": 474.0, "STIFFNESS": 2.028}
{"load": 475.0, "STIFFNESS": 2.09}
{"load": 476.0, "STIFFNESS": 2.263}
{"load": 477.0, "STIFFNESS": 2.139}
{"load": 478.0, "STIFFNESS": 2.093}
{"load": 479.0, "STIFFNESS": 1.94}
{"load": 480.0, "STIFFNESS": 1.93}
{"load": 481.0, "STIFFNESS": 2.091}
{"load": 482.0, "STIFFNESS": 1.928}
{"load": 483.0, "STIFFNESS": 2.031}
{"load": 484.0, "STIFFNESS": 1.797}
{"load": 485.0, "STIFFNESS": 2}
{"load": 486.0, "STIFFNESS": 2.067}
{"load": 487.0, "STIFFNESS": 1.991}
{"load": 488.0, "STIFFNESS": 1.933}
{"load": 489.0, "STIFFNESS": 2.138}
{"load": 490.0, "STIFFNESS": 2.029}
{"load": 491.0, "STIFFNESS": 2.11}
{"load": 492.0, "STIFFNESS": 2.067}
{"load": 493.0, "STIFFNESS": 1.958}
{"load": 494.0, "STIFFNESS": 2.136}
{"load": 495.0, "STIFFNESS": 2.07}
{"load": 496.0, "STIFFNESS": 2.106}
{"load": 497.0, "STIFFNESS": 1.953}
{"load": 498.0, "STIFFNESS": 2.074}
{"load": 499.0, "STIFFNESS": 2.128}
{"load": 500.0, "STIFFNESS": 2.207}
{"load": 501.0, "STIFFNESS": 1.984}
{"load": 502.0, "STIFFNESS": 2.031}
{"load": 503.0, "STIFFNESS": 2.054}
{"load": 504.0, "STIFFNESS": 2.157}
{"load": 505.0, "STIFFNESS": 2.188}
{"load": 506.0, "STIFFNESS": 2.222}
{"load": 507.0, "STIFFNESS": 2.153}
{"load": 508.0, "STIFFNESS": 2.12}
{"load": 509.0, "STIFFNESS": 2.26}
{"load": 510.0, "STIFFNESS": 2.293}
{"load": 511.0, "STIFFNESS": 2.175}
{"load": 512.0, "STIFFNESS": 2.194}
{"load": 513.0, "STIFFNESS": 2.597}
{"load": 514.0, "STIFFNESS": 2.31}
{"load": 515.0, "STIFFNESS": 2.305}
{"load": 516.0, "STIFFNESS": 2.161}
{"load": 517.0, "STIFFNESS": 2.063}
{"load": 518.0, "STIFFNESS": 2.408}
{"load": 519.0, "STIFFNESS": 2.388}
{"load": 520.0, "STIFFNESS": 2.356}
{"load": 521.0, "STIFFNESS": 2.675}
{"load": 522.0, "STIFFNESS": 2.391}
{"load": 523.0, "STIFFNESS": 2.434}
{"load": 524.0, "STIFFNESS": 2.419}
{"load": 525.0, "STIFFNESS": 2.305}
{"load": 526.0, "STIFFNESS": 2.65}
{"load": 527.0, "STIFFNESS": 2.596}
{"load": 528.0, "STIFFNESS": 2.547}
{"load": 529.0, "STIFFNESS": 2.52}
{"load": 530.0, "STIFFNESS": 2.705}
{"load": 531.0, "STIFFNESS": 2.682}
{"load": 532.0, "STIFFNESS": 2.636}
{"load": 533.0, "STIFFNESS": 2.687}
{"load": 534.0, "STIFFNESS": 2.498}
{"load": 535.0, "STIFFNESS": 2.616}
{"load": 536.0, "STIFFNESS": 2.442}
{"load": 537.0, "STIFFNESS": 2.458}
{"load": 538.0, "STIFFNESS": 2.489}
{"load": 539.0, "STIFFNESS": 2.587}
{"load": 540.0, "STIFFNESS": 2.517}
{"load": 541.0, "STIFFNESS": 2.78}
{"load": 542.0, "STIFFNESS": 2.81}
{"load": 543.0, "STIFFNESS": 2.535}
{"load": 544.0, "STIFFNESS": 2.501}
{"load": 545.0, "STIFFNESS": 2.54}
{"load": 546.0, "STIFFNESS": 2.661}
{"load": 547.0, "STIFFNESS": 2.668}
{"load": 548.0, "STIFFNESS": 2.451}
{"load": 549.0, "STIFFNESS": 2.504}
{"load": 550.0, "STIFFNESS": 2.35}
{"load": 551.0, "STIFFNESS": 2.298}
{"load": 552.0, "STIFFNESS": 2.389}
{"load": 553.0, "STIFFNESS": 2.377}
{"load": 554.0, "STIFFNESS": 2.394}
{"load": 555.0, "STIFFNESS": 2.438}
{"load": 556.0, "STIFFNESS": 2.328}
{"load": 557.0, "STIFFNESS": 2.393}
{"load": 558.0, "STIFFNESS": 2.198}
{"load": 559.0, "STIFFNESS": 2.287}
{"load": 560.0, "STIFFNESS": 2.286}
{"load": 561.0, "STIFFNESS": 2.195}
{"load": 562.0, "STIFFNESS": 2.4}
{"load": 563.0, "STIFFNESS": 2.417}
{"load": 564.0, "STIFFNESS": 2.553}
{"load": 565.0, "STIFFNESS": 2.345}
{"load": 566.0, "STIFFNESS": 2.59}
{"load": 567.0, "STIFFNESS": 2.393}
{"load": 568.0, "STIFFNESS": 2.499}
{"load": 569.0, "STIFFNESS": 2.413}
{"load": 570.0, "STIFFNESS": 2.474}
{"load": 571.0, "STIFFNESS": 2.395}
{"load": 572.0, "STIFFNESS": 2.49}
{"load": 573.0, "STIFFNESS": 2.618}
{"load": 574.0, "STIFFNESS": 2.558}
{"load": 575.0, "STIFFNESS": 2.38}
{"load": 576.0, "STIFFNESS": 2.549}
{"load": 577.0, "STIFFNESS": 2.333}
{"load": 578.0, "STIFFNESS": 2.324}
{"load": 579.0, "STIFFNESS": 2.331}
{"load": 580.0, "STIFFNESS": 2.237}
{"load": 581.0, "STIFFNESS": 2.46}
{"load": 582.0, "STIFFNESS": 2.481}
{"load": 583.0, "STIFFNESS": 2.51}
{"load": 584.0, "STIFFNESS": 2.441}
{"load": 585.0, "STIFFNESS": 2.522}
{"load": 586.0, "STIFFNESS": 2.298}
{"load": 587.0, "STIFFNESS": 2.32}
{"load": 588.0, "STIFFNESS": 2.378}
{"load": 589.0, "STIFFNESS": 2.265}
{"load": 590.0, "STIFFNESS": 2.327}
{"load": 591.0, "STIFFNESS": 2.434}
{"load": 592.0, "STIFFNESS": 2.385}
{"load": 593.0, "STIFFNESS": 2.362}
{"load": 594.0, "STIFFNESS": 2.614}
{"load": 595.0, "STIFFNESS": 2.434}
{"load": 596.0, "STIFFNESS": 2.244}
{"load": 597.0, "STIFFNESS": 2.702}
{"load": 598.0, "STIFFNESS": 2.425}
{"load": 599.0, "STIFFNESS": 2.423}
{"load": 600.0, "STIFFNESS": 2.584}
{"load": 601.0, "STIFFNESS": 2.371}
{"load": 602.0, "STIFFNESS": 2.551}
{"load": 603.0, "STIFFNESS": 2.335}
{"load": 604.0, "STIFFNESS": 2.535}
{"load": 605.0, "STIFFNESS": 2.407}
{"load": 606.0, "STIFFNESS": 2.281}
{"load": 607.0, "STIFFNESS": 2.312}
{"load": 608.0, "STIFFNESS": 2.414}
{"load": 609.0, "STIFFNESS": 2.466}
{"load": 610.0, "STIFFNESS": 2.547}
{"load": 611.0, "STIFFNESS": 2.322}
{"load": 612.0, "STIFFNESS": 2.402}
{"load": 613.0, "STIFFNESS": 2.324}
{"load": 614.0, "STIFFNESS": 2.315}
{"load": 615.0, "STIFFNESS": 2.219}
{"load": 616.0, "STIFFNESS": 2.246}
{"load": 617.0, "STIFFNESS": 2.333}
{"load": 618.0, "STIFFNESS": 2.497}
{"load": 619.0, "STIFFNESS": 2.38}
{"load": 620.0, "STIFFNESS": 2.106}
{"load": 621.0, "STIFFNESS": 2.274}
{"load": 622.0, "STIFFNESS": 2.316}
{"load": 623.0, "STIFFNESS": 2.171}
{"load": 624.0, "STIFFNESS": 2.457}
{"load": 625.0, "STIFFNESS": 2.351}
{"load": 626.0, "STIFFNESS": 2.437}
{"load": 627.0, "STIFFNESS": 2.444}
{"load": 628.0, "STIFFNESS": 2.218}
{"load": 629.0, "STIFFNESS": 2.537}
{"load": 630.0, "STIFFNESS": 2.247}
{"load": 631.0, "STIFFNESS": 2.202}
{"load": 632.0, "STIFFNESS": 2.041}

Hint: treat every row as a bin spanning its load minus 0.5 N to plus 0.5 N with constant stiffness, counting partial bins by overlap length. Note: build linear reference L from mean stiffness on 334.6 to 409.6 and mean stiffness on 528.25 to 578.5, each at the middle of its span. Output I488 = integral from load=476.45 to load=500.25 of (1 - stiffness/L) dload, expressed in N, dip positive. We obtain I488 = 1.8 N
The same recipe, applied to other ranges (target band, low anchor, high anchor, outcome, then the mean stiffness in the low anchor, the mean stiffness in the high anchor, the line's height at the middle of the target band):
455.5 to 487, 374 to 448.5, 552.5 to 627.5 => 2.18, 2.05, 2.39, 2.17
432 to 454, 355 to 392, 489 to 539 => -3.11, 1.63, 2.31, 1.97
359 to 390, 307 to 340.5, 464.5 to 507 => 1.58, 1.56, 2.05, 1.71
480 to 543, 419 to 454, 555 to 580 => 1.68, 2.27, 2.4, 2.35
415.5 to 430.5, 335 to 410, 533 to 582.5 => -3.04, 1.7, 2.46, 1.91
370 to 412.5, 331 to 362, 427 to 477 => 0.24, 1.58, 2.16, 1.82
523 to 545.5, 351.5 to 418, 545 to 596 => -2.68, 1.79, 2.41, 2.29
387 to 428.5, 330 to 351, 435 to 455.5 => -1.65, 1.56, 2.23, 1.99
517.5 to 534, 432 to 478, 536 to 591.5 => -1.34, 2.14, 2.44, 2.33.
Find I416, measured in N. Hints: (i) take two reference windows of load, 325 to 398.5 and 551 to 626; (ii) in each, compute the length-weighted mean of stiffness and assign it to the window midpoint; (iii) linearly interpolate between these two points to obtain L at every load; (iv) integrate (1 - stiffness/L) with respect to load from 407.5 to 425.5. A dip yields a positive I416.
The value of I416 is -4.1 N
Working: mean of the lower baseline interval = 1.63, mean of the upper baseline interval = 2.39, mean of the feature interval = 2.22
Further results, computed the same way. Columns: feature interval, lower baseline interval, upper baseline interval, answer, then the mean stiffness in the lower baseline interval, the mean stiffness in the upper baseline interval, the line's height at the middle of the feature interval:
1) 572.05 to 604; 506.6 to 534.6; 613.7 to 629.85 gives -0.96 N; 2.41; 2.33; 2.36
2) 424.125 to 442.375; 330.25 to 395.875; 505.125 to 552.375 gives -2.79 N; 1.63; 2.45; 1.98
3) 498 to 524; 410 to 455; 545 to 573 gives 1.18 N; 2.25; 2.42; 2.36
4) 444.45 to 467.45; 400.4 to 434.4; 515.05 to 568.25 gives 1.95 N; 2.21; 2.47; 2.29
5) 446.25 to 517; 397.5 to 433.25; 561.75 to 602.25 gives 5.79 N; 2.18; 2.43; 2.28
